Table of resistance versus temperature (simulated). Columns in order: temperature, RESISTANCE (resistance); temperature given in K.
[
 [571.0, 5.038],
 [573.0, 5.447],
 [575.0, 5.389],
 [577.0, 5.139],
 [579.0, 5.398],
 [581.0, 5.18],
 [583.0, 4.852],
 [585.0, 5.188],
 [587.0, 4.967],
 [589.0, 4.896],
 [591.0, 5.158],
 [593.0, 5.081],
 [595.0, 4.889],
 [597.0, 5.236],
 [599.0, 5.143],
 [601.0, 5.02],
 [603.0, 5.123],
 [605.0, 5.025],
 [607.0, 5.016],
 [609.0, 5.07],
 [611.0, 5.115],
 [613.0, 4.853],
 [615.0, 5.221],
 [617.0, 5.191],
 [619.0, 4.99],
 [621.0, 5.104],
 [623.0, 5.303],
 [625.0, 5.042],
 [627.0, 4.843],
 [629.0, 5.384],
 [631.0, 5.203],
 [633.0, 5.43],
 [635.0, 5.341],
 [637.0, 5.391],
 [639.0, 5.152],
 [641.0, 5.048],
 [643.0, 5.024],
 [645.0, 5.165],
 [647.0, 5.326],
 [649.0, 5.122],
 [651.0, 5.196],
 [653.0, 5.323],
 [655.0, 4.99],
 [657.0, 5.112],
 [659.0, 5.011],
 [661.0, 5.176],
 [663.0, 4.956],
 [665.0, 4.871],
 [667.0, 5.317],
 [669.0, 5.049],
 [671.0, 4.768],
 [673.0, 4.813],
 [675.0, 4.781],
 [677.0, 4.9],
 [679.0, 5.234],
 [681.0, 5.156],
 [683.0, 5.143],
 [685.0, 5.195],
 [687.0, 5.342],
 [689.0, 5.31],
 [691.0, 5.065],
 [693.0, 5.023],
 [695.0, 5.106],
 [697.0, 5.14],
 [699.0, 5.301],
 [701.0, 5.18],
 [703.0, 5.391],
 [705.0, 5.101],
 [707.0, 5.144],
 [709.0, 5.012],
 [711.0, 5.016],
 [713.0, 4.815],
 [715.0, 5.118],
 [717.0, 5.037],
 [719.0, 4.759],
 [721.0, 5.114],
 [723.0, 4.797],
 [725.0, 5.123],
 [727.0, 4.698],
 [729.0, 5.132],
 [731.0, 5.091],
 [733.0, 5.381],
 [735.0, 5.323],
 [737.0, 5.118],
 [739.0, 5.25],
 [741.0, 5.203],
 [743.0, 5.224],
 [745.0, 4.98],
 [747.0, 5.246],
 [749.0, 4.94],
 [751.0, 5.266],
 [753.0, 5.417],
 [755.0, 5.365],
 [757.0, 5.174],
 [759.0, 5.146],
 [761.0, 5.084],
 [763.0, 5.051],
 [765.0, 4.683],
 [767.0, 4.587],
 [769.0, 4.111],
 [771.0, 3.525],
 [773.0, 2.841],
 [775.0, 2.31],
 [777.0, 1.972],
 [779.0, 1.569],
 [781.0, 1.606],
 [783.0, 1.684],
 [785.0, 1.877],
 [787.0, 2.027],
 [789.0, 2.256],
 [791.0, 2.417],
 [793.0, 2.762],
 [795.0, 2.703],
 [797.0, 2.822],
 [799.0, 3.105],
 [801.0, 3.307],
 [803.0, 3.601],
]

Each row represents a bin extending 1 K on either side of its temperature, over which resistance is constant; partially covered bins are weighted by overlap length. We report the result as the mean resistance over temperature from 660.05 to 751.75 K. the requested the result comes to 5.09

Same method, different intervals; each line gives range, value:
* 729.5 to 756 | 5.21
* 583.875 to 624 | 5.08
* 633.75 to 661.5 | 5.17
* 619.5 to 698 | 5.12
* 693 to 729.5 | 5.05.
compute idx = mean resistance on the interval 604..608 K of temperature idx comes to 5.02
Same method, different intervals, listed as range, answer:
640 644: 5.04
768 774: 3.49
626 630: 5.11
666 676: 4.95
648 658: 5.15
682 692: 5.21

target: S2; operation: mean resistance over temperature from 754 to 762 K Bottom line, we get 5.19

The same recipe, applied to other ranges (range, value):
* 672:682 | 4.98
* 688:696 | 5.13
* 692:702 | 5.15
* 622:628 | 5.06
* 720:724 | 4.96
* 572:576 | 5.42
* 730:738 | 5.23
